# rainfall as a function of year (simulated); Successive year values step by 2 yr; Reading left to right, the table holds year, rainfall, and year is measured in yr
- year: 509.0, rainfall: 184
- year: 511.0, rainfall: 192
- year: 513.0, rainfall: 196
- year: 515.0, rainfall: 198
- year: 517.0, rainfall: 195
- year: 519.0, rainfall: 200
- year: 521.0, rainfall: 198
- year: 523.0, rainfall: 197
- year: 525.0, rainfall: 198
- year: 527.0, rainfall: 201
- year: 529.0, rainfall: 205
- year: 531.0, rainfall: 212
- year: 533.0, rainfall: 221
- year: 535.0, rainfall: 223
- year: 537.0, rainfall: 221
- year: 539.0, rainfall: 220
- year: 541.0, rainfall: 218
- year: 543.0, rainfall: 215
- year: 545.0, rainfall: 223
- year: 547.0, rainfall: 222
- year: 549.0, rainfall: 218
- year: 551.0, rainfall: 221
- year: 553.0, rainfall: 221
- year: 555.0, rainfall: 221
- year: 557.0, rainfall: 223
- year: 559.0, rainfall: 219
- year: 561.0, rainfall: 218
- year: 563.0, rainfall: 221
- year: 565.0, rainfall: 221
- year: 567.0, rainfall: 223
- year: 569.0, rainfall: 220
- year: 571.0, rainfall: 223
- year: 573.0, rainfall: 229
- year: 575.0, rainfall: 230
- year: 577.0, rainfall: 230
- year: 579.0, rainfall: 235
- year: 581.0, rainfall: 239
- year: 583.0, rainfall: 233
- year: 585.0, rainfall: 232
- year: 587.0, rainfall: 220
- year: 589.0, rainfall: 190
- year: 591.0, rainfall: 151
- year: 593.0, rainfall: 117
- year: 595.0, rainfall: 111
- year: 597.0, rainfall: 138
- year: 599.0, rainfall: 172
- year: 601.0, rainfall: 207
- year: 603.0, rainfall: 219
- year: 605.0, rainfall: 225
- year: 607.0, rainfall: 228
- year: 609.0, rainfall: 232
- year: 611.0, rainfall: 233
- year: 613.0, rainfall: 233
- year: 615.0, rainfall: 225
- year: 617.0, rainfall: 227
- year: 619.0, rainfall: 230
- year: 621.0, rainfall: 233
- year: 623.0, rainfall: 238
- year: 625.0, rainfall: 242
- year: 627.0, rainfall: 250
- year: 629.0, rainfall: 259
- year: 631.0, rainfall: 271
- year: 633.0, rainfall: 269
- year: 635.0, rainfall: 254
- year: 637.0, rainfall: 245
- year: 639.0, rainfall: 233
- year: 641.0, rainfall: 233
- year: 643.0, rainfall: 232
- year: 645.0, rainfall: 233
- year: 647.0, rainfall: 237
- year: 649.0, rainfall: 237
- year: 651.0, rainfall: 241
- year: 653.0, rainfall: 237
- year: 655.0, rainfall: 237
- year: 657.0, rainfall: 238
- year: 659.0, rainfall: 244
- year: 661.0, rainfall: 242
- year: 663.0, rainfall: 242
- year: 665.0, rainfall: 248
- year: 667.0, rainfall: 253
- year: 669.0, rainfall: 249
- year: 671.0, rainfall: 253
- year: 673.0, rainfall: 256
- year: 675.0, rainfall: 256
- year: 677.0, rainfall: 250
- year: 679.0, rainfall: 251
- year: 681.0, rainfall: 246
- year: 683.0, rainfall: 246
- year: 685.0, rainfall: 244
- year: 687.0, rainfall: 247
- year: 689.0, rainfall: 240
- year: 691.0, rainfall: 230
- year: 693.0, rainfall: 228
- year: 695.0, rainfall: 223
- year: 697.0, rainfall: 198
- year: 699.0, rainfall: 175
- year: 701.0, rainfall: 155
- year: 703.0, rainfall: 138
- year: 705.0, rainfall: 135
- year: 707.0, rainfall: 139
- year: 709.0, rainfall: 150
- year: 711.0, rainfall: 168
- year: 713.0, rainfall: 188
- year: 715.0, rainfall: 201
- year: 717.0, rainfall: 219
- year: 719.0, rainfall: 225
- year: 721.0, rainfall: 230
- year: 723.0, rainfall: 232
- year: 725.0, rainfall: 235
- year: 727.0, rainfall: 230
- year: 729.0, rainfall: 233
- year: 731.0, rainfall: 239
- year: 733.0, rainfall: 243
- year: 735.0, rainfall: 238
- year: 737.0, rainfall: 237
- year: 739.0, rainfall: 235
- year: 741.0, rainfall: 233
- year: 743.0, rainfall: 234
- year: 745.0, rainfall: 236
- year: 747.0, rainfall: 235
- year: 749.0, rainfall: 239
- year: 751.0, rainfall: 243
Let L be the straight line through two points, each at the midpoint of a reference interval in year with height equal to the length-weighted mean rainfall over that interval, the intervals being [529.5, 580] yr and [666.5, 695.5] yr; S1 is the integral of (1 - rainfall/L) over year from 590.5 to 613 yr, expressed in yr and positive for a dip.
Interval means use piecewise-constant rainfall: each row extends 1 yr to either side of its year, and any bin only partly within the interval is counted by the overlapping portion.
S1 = 4.2 yr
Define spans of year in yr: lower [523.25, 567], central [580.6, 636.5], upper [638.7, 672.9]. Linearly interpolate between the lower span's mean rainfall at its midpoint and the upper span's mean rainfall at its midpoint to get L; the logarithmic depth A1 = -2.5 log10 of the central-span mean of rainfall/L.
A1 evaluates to 0.07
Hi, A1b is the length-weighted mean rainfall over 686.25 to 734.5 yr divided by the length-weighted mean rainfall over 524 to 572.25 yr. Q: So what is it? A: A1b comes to 0.94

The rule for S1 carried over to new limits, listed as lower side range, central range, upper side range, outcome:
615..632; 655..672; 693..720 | -2.67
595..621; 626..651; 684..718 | -4.99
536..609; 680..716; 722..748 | 5.05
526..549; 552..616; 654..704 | 3.12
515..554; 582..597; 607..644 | 3.44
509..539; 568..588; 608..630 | -0.60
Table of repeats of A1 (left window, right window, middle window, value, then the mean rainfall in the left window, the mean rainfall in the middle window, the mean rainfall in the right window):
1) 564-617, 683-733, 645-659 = -0.150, 209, 238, 206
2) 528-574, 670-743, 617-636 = -0.136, 220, 248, 218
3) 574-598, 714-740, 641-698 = -0.119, 194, 241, 231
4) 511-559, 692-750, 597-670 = -0.123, 211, 236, 209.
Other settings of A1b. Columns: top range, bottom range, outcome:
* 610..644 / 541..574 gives 1.09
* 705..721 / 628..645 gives 0.74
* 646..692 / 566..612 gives 1.19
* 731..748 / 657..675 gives 0.95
